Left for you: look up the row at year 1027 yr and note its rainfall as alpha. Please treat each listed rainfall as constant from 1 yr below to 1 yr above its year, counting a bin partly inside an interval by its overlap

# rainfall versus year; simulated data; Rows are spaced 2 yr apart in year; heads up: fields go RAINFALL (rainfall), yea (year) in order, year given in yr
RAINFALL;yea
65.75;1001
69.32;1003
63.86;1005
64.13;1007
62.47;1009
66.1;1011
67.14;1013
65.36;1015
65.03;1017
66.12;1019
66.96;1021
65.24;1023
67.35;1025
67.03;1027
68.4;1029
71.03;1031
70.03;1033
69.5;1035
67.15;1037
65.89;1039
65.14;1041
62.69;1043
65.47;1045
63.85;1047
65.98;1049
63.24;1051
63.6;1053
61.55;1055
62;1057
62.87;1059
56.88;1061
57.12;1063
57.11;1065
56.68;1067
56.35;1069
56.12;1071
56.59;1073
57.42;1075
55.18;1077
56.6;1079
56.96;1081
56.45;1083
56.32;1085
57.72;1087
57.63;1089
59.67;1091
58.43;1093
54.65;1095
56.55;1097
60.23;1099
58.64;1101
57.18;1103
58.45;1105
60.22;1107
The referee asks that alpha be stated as 67.03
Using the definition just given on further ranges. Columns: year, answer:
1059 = 62.87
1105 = 58.45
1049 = 65.98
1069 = 56.35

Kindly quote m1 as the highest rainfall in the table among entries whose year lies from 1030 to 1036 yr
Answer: 71.03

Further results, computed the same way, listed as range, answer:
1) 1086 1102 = 60.23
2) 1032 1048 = 70.03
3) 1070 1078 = 57.42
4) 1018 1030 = 68.4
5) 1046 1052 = 65.98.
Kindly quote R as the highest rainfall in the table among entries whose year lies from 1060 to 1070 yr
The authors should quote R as 57.12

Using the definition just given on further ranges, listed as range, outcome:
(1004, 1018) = 67.14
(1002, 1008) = 69.32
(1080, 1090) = 57.72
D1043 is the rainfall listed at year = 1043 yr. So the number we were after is 62.69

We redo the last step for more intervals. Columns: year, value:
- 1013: 67.14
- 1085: 56.32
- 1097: 56.55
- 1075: 57.42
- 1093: 58.43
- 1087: 57.72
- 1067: 56.68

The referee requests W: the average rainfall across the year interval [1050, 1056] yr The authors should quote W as 62.8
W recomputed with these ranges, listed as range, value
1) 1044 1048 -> 64.7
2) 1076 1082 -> 56.2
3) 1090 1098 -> 57.3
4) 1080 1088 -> 56.9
